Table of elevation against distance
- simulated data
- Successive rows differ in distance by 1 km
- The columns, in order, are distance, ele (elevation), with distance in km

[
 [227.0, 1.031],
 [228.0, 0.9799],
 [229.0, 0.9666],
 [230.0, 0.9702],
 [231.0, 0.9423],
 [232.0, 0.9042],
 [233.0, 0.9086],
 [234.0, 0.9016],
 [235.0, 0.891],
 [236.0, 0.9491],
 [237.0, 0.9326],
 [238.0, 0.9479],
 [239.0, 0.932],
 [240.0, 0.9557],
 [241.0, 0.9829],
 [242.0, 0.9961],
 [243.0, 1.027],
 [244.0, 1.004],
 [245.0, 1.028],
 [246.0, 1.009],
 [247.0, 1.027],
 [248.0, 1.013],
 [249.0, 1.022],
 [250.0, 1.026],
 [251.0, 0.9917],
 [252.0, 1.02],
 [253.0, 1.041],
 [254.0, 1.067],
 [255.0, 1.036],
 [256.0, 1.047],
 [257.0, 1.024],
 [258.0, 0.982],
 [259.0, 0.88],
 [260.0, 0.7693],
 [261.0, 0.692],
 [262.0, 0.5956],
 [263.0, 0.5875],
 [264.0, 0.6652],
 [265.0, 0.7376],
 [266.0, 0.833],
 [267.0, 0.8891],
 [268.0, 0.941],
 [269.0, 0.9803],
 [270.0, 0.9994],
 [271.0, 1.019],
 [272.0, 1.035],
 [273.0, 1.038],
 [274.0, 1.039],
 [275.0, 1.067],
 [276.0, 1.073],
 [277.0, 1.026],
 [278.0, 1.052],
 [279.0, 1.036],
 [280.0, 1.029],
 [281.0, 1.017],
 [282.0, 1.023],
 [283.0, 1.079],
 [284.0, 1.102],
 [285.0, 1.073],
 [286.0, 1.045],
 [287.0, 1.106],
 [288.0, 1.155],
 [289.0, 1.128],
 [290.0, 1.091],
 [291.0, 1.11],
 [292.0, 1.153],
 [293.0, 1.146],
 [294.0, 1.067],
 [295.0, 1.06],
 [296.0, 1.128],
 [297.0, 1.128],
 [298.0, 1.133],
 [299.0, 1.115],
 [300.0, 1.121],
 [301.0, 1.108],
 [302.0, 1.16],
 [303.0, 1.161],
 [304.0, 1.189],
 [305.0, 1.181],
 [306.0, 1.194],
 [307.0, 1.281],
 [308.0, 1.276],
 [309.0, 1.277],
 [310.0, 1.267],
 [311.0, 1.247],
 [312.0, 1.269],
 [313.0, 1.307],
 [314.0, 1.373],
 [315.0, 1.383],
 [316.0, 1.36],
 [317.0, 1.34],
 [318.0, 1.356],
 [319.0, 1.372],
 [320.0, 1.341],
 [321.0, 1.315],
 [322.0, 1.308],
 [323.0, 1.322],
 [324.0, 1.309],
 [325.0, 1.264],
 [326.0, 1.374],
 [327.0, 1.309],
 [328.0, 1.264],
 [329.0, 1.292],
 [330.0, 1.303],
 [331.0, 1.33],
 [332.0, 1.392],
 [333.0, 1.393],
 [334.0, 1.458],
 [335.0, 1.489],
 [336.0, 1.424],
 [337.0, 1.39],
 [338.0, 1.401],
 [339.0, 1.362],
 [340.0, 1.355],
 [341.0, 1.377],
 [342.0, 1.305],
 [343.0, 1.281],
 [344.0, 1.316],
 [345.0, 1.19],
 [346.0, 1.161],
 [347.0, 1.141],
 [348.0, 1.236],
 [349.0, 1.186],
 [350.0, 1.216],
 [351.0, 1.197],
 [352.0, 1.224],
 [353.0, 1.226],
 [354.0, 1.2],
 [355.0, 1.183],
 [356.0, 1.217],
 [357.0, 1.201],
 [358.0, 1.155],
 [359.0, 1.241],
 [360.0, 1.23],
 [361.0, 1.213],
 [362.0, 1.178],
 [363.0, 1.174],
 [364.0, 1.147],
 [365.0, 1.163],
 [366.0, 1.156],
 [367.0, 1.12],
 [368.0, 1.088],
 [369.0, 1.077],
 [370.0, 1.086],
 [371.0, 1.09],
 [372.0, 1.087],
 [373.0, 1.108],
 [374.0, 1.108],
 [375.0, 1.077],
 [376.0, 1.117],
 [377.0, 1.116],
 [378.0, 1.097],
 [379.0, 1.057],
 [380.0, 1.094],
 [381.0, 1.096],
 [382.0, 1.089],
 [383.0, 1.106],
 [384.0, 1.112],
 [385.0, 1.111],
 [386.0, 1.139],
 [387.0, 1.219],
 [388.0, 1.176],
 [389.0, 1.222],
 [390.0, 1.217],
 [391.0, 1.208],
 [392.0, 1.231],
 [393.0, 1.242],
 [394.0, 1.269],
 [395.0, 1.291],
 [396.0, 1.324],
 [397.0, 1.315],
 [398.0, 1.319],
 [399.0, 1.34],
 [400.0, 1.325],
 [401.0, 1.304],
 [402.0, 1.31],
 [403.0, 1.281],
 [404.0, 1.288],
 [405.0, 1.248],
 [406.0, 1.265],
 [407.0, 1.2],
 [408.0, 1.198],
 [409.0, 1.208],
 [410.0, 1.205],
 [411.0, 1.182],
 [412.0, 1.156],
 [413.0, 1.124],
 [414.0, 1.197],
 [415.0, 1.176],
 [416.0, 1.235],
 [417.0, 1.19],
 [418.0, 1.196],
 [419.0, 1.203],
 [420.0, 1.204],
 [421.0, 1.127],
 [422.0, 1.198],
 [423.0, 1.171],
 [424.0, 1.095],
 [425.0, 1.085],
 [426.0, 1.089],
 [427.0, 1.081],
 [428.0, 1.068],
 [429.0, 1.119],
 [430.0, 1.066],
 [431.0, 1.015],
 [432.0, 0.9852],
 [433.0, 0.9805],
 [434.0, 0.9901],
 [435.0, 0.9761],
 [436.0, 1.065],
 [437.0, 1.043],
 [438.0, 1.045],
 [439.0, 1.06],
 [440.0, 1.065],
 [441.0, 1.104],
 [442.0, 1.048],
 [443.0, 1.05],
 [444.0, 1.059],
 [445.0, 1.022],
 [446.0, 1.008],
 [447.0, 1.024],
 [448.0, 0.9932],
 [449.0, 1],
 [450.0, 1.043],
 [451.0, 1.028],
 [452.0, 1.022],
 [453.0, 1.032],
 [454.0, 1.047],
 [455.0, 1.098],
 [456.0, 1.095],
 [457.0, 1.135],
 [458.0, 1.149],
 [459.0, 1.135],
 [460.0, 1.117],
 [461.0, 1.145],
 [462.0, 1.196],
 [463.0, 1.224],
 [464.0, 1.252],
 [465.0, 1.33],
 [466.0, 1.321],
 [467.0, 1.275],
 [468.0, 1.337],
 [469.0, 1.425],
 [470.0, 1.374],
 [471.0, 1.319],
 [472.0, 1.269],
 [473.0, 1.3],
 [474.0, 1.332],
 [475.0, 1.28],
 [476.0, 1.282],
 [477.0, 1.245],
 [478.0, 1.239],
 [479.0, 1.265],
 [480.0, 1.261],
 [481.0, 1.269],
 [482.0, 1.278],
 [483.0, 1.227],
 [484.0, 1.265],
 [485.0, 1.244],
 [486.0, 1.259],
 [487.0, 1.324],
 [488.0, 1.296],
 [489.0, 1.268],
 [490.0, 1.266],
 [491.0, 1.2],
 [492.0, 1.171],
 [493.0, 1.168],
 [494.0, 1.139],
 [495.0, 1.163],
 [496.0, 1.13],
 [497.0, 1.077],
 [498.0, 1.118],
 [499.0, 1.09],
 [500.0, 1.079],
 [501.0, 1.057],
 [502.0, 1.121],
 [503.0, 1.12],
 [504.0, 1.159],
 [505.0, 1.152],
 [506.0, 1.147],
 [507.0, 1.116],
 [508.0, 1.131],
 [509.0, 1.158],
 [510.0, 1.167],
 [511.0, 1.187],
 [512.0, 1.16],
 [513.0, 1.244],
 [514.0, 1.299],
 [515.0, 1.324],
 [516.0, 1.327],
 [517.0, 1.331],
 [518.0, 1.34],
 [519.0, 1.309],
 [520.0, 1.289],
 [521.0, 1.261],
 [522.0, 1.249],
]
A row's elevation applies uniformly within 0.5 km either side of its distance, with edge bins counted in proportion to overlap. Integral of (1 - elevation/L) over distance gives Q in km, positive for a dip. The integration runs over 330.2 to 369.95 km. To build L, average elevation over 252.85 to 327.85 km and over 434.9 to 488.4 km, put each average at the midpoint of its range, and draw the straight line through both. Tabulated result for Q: -4.26 km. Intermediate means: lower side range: 1.11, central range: 1.25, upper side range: 1.17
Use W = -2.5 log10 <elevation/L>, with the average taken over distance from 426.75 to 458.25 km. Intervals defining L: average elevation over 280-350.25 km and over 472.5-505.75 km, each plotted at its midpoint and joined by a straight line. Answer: 0.16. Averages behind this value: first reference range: 1.24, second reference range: 1.21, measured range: 1.05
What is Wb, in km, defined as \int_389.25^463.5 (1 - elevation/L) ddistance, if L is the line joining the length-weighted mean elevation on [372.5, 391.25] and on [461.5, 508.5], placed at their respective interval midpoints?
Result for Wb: 1.6 km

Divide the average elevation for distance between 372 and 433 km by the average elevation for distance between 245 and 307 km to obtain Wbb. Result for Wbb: 1.15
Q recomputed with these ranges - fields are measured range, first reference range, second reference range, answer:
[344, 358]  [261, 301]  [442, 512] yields -1.69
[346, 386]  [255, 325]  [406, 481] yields -0.85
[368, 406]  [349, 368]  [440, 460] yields -1.30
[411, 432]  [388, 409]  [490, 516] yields 1.79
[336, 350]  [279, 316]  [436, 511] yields -1.52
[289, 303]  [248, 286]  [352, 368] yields -1.18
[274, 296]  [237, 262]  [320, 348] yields 0.82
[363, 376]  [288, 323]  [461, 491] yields 1.36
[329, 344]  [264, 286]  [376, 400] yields -3.64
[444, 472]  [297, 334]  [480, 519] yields 1.48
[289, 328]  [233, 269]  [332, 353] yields -2.23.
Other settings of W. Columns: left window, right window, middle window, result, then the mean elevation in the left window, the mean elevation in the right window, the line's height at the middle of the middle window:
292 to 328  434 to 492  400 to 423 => -0.02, 1.24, 1.17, 1.2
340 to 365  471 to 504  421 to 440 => 0.14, 1.22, 1.21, 1.22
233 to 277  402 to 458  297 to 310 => -0.19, 0.947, 1.11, 0.992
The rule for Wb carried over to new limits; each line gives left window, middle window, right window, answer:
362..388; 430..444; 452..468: 1.5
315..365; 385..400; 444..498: 0.0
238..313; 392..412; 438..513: -2.5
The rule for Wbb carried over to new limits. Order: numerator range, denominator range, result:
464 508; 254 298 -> 1.23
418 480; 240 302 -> 1.13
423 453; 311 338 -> 0.78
